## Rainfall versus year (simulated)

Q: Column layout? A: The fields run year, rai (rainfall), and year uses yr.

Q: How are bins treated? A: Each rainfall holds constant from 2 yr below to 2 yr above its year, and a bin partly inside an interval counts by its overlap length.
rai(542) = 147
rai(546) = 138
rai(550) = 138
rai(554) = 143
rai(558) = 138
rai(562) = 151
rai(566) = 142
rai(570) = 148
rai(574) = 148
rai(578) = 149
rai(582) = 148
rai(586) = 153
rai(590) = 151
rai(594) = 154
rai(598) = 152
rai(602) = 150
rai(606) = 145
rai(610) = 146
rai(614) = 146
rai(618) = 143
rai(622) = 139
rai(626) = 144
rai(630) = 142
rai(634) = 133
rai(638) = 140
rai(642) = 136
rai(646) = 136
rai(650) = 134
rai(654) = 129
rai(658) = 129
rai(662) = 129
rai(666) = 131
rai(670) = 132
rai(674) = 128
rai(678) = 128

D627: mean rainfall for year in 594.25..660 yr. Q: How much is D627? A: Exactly 141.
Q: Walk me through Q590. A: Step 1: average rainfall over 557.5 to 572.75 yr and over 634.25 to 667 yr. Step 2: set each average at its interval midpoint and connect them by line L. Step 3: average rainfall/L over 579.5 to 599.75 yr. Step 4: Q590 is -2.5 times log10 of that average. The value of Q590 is -0.07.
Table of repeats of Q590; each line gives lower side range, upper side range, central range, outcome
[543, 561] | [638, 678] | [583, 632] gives -0.09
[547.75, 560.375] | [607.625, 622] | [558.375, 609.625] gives -0.05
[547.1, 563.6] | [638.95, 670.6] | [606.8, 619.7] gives -0.07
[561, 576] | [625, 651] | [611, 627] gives -0.02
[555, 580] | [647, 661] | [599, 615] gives -0.06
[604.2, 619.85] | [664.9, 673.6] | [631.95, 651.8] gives 0.01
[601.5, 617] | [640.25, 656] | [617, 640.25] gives 0.00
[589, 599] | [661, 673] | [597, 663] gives 0.02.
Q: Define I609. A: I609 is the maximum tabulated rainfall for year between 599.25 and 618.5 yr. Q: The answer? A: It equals 150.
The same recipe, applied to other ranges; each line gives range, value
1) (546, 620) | 154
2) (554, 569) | 151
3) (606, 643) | 146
